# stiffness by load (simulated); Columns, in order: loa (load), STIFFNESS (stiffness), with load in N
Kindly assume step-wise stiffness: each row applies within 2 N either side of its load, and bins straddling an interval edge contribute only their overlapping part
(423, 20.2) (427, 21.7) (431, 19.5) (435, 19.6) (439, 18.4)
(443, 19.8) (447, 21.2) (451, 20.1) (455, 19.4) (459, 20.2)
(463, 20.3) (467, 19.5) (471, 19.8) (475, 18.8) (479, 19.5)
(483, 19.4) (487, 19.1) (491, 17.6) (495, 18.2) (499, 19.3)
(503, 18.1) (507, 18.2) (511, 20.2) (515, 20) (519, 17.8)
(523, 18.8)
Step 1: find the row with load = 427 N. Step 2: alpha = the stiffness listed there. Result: 21.7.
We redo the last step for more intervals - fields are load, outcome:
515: 20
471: 19.8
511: 20.2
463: 20.3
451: 20.1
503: 18.1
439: 18.4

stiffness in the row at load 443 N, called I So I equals 19.8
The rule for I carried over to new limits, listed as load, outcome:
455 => 19.4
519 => 17.8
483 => 19.4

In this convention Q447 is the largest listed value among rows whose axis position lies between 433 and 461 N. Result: 21.2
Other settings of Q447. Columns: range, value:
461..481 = 20.3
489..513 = 20.2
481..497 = 19.4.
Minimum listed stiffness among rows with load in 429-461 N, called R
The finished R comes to 18.4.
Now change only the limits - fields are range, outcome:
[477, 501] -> 17.6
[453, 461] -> 19.4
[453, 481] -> 18.8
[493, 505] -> 18.1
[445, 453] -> 20.1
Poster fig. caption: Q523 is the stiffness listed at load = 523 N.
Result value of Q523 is 18.8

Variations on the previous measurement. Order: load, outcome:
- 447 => 21.2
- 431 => 19.5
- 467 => 19.5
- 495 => 18.2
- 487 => 19.1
